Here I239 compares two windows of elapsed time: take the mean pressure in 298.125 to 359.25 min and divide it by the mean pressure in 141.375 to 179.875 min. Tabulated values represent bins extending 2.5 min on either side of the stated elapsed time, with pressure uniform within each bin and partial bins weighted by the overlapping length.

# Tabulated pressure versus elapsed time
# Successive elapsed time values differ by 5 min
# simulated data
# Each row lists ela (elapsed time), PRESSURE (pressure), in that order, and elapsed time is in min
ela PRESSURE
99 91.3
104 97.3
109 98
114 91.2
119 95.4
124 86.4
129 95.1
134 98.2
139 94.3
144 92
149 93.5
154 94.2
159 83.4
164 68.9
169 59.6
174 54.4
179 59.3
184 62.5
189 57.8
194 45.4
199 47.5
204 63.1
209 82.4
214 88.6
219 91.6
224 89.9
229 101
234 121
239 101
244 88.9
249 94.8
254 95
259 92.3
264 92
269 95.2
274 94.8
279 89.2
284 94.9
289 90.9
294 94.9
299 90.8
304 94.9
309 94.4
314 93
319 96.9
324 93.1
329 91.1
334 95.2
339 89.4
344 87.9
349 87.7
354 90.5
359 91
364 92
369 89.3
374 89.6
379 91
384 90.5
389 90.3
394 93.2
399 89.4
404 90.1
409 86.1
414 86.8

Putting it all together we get 1.20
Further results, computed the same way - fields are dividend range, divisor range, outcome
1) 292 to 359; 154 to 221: 1.37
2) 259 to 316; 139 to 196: 1.31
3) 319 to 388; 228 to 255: 0.90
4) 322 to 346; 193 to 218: 1.34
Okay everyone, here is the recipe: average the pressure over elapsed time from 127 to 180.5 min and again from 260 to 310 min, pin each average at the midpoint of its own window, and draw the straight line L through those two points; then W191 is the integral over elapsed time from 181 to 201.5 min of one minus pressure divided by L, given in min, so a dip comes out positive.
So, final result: 7.6 min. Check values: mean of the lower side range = 81.5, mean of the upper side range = 93.1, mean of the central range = 53.4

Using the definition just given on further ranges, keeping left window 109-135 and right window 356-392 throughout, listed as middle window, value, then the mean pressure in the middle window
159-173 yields 4.0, 66.6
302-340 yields -1.0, 93.6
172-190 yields 6.6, 58.7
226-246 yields -2.4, 103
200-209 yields 2.6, 65.9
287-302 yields -0.1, 92.3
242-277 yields -0.5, 93.3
